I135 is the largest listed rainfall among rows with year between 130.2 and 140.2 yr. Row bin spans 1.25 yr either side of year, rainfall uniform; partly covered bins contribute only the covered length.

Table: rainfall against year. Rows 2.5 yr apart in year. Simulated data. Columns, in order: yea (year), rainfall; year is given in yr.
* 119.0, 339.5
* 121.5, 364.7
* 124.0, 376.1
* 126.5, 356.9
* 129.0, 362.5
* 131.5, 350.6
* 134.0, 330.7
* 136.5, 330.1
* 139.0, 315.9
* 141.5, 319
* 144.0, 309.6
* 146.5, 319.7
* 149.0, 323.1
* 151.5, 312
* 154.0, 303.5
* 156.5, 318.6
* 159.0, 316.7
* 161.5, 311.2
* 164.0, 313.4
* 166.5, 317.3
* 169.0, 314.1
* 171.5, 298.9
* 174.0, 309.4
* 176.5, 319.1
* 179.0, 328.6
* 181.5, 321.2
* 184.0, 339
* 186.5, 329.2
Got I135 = 350.6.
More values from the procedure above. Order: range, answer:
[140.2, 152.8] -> 323.1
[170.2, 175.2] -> 309.4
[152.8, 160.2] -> 318.6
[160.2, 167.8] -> 317.3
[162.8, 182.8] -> 328.6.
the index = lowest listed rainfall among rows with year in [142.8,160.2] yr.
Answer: 303.5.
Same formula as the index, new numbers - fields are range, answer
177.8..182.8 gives 321.2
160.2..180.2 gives 298.9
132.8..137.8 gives 330.1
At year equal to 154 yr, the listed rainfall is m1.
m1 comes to 303.5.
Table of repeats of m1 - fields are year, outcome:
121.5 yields 364.7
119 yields 339.5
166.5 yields 317.3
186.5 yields 329.2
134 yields 330.7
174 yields 309.4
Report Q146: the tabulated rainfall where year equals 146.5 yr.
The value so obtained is 319.7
